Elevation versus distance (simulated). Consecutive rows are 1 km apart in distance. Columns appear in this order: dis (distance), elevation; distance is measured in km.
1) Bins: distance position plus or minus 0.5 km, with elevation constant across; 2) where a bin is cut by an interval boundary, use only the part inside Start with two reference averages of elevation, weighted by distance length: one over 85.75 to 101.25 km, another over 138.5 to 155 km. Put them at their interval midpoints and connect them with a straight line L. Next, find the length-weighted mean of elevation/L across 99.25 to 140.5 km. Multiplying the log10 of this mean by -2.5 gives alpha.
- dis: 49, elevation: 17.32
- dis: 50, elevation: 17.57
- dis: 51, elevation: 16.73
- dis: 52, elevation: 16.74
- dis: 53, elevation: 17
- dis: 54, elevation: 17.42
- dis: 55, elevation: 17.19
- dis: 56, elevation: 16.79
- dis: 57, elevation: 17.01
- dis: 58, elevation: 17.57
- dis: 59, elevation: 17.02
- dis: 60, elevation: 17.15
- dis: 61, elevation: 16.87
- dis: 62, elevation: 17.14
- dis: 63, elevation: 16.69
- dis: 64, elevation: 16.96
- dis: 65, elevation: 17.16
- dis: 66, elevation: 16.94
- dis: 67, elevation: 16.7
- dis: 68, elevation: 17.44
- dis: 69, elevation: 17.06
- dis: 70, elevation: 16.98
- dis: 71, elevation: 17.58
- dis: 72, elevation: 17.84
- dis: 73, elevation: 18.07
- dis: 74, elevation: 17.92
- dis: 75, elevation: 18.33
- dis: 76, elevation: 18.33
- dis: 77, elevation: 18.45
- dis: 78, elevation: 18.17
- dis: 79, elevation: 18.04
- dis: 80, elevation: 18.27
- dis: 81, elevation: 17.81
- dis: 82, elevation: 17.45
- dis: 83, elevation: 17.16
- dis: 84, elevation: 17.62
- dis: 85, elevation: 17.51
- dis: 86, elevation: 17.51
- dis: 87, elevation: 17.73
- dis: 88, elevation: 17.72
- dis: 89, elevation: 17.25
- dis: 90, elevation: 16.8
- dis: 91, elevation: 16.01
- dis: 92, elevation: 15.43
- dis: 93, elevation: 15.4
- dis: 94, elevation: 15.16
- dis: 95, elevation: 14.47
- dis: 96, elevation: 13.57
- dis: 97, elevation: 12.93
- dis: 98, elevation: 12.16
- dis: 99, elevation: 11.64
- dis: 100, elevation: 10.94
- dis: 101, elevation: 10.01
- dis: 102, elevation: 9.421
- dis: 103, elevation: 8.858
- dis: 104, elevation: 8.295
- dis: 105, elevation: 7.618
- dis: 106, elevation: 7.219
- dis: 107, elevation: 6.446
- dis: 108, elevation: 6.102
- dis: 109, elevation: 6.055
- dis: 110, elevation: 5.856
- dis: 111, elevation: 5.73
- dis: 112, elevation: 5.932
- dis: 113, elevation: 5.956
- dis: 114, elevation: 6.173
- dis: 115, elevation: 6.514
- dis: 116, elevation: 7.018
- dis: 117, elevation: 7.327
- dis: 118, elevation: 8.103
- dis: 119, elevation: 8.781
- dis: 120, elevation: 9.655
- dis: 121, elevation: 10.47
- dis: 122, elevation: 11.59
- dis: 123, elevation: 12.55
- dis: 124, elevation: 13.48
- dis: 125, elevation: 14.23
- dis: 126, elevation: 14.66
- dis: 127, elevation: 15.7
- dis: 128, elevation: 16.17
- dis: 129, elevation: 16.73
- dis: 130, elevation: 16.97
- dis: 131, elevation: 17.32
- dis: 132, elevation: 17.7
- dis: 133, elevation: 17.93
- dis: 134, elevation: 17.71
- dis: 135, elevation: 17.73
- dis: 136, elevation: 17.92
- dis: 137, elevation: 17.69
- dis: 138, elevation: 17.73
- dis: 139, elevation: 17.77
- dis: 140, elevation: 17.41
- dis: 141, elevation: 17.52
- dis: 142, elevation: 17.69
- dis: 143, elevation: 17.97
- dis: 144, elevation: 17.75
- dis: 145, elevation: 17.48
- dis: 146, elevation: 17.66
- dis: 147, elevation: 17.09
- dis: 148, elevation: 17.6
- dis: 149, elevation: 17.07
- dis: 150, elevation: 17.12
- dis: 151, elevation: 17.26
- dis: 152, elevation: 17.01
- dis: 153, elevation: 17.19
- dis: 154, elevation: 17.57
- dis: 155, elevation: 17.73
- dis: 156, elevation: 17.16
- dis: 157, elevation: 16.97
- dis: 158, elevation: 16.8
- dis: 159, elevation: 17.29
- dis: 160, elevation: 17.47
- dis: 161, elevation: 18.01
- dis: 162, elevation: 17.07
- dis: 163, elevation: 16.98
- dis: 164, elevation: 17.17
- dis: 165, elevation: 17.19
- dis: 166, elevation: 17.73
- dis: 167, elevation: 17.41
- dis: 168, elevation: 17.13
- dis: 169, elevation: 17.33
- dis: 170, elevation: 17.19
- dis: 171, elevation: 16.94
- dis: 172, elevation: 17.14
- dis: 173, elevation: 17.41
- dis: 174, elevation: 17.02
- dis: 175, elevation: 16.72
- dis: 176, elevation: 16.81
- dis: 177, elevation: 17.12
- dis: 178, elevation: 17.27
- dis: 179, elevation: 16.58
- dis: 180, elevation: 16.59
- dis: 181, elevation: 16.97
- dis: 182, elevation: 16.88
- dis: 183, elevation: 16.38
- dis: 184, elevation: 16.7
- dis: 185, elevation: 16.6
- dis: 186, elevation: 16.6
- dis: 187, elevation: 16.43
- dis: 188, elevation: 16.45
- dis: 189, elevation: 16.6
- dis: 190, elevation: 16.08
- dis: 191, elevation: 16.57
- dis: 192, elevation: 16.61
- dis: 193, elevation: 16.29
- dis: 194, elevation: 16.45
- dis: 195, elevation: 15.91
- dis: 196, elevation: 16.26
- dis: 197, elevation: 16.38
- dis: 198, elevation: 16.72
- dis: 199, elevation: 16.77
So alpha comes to 0.36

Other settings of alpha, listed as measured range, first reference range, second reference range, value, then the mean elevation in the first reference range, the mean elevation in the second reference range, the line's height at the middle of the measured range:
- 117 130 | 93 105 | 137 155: 0.17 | 11.6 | 17.5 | 14.7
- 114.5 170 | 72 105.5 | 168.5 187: 0.03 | 15.3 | 16.9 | 16.2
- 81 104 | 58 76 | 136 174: 0.19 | 17.3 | 17.4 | 17.3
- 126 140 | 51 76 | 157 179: 0.00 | 17.2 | 17.2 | 17.2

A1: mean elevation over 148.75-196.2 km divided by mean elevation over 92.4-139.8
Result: 1.43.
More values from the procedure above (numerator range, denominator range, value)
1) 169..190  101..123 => 2.17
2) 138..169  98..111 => 2.10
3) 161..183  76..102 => 1.09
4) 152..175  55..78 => 0.99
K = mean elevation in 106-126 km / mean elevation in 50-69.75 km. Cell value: 0.50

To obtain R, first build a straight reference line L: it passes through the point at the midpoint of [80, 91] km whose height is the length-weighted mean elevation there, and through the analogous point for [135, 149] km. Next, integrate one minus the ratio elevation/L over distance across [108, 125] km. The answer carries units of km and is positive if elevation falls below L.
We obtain 8.9 km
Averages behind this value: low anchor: 17.4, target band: 8.32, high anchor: 17.6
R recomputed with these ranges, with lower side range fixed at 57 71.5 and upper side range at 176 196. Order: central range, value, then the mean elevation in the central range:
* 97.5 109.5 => 5.8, 8.73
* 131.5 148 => -0.9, 17.7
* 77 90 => -0.5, 17.7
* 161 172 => -0.4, 17.2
